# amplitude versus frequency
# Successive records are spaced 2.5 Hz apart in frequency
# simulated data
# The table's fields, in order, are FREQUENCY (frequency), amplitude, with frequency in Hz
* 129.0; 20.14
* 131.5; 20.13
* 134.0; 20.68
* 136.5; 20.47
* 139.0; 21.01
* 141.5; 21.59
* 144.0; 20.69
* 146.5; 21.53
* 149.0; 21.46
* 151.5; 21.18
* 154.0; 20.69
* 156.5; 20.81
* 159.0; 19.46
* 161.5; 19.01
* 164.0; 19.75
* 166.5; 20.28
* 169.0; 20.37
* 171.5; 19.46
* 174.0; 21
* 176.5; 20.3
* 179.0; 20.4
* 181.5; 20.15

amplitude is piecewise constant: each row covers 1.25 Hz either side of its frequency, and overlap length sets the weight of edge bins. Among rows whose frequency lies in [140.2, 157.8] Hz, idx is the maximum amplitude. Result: 21.59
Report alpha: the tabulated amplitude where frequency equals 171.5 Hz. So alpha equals 19.46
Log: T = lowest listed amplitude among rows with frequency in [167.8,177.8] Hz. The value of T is 19.46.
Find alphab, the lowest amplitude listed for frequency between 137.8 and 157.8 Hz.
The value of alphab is 20.69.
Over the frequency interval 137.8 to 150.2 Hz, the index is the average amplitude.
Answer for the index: 21.3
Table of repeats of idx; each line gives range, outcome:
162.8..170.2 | 20.37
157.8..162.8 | 19.46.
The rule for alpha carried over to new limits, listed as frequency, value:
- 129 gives 20.14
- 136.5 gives 20.47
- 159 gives 19.46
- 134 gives 20.68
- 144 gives 20.69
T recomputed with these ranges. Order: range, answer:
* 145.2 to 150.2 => 21.46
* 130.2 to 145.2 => 20.13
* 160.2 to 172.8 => 19.01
